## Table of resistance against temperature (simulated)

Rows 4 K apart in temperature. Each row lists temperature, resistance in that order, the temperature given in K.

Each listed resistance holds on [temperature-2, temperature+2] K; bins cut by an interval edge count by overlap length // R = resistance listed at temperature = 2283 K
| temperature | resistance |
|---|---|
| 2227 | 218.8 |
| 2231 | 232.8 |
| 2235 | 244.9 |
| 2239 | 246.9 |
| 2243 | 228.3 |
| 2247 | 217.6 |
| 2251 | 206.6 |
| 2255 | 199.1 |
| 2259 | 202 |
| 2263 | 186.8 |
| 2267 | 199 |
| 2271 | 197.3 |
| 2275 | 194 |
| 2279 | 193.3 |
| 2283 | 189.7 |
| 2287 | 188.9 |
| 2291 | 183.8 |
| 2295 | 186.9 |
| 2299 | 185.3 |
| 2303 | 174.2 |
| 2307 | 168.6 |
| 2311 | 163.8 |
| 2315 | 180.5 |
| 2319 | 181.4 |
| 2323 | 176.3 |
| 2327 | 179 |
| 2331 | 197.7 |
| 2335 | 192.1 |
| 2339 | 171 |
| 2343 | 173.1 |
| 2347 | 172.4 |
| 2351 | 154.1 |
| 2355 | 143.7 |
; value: 189.7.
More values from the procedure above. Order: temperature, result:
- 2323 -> 176.3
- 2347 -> 172.4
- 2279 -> 193.3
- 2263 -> 186.8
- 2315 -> 180.5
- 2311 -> 163.8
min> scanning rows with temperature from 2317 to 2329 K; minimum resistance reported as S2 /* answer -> 176.3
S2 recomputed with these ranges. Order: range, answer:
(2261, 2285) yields 186.8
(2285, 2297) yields 183.8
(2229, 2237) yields 232.8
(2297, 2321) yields 163.8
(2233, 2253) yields 206.6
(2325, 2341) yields 171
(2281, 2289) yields 188.9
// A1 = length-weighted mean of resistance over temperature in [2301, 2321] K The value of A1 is 174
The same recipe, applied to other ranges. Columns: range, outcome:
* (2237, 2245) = 238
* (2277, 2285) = 192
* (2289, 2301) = 185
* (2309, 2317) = 172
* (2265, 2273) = 198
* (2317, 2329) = 179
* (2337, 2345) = 172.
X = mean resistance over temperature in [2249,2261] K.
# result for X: 203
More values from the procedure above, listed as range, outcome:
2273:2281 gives 194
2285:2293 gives 186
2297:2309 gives 176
